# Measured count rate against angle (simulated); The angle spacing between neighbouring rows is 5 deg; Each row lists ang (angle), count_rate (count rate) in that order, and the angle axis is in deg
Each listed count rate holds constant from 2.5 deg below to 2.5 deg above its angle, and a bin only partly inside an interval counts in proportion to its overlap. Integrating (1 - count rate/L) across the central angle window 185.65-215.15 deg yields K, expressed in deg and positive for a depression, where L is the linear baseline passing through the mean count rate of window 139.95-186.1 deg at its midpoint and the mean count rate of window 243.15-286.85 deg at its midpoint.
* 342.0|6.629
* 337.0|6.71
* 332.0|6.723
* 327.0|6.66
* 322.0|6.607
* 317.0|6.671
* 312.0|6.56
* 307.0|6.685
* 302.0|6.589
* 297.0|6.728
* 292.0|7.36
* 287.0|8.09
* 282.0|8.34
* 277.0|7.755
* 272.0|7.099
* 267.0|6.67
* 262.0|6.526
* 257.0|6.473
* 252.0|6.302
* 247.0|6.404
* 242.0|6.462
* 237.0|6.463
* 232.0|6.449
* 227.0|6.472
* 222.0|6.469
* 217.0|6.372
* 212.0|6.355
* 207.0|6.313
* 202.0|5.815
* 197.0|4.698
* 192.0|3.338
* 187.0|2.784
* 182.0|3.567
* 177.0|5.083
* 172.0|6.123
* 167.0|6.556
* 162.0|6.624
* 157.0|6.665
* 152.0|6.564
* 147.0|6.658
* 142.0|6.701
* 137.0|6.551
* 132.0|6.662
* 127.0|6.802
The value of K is 6.3 deg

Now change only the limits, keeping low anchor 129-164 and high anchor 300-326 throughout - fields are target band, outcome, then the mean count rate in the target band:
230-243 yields 0.3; 6.46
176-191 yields 6.8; 3.64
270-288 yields -3.2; 7.82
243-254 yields 0.4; 6.37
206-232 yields 0.9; 6.41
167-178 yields 1.2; 5.89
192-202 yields 3.0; 4.64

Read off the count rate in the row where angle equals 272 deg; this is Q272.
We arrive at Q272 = 7.099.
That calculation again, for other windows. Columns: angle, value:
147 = 6.658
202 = 5.815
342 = 6.629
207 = 6.313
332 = 6.723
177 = 5.083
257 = 6.473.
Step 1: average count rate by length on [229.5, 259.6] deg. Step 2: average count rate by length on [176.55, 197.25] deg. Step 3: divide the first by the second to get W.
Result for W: 1.7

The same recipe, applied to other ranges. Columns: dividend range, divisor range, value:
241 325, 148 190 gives 1.25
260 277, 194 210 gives 1.24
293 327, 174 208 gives 1.50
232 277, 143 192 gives 1.19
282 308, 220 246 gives 1.12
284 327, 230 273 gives 1.06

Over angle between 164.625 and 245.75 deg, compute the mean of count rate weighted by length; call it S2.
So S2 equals 5.59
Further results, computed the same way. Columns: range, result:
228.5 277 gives 6.6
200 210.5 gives 6.1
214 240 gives 6.44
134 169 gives 6.62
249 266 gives 6.45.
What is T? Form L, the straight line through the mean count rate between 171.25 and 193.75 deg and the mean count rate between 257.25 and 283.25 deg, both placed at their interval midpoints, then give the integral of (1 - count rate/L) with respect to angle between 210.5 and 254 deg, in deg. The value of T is -4.82 deg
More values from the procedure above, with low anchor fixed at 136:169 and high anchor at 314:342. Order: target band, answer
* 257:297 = -3.9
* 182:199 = 7.9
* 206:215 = 0.4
